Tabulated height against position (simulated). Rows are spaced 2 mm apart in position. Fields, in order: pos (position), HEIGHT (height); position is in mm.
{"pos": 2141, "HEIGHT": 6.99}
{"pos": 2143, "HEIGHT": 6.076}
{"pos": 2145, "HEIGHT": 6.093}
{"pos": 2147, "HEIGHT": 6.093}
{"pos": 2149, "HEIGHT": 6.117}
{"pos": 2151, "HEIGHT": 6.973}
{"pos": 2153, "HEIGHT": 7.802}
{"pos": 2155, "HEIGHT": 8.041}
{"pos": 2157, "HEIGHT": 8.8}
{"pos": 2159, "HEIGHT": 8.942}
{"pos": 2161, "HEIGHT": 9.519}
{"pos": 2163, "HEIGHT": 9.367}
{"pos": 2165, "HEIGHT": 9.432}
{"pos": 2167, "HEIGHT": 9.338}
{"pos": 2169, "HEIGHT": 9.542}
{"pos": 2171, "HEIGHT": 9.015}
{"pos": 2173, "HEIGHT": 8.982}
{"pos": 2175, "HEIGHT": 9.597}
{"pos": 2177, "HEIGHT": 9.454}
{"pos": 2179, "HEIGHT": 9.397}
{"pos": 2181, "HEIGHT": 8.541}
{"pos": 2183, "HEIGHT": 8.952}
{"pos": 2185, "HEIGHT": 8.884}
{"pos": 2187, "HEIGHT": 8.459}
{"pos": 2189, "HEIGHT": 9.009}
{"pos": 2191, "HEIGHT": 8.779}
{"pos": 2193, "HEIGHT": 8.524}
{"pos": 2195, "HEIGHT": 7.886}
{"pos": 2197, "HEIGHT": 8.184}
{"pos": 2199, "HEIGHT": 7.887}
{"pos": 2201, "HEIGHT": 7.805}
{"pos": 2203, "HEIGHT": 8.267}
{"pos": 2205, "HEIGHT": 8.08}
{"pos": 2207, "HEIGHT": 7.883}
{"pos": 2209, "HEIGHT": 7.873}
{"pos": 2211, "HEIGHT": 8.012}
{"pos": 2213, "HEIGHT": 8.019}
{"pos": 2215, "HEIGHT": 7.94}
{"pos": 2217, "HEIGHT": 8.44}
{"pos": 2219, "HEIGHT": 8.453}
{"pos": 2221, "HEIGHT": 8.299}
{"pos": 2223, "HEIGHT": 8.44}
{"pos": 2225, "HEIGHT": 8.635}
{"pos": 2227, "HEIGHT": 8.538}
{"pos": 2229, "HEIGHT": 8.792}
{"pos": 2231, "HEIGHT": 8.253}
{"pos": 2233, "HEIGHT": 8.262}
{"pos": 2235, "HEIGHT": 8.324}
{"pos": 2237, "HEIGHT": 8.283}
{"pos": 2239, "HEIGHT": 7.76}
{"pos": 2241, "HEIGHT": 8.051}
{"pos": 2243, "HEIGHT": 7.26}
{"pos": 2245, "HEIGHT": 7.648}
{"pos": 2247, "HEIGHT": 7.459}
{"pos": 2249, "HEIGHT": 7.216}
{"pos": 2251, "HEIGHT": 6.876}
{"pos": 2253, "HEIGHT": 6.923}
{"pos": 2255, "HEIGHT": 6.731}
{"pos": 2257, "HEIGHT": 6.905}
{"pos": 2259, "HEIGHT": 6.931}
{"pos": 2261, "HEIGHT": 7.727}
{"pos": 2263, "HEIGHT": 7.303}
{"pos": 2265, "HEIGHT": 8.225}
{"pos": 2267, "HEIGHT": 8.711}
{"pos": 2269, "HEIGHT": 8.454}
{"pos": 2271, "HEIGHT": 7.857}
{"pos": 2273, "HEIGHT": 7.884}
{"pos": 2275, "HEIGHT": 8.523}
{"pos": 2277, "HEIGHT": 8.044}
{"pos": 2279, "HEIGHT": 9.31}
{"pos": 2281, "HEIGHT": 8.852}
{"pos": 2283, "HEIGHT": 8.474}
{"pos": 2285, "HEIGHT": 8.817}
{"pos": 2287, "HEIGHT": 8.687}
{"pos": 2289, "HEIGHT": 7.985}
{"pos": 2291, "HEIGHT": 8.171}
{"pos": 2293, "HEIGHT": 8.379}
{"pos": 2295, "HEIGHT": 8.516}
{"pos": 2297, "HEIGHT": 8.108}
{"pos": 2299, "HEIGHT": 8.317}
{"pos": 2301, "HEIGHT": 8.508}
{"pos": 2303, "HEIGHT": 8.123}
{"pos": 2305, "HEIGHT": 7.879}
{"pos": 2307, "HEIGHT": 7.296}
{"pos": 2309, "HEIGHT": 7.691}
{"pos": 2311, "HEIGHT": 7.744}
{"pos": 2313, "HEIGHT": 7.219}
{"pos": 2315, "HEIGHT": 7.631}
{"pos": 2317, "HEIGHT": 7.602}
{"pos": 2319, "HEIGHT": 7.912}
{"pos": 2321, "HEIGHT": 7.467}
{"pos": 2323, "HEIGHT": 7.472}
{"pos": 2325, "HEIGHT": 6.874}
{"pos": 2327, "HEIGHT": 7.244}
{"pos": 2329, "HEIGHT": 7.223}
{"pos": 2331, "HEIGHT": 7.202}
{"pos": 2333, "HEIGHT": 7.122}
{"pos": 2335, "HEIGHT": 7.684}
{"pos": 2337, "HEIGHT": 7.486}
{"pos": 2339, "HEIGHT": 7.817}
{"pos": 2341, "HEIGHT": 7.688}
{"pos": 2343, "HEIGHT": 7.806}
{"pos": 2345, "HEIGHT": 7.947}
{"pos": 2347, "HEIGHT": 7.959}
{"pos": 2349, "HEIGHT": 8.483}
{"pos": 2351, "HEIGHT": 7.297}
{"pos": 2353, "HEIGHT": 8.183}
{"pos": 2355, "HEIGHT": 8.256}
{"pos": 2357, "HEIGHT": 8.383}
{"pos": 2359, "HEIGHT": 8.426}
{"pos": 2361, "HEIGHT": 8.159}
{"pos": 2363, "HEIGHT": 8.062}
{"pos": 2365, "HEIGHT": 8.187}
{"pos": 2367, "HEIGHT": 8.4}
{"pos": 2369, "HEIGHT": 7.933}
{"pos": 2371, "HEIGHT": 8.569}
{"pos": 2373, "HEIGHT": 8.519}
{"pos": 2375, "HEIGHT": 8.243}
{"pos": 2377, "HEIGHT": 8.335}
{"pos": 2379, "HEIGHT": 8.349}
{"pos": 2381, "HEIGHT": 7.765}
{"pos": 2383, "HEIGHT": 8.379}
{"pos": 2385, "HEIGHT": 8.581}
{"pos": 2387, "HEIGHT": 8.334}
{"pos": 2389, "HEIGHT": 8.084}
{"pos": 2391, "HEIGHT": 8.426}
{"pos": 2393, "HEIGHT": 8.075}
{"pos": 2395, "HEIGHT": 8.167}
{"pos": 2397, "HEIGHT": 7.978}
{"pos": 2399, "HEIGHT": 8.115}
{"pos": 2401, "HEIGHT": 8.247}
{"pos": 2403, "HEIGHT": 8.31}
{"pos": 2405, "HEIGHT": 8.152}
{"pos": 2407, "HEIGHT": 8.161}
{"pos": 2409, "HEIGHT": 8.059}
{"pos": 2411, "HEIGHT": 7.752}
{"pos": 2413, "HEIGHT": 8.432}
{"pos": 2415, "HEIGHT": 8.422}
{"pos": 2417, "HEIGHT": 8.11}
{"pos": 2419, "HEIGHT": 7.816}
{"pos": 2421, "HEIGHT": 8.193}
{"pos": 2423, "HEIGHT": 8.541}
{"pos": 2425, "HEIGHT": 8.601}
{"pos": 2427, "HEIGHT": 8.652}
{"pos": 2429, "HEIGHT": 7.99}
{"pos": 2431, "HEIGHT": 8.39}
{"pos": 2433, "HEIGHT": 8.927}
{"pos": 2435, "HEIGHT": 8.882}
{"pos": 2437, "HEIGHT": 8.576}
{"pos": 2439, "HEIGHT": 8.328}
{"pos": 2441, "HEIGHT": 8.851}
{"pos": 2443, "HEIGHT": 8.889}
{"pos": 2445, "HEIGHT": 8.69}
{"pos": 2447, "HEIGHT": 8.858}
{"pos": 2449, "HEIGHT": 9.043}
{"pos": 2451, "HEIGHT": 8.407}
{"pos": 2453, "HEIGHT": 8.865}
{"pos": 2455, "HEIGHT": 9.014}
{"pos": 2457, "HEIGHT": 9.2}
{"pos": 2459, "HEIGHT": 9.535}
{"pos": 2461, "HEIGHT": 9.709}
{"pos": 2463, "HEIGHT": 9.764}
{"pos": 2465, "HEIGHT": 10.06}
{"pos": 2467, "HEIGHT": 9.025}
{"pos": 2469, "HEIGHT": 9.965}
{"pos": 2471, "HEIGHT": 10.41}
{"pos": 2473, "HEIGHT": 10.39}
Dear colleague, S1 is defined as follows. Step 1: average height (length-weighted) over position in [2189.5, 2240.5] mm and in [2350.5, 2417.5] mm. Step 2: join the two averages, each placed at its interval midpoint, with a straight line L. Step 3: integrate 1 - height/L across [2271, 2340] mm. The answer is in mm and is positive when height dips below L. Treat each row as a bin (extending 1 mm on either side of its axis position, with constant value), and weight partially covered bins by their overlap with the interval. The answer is 2.5 mm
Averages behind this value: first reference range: 8.23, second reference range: 8.21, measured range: 7.92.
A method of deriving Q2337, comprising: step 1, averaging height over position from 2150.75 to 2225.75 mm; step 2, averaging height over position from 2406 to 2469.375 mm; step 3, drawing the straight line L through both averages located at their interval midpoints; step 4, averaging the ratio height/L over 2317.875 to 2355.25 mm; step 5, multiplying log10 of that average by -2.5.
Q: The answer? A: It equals 0.14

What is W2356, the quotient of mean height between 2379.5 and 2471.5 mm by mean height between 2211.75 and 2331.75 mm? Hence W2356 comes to 1.1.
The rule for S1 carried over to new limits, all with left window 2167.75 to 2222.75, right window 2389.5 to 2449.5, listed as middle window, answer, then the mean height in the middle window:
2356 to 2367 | 0.2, 8.26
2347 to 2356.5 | 0.4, 8.06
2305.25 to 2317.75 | 1.3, 7.55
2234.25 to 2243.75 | 0.6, 7.94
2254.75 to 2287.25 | 1.4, 8.1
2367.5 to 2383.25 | 0.3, 8.26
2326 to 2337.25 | 1.5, 7.32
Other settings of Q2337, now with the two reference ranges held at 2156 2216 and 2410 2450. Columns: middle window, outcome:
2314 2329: 0.15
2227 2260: 0.13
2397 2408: 0.04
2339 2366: 0.07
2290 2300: 0.04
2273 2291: 0.01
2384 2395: 0.03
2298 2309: 0.08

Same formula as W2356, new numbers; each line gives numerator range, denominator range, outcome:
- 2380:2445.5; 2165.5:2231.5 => 0.97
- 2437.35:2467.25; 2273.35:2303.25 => 1.07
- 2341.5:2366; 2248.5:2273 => 1.08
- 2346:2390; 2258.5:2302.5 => 0.99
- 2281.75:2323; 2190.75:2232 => 0.97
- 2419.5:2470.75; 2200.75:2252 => 1.11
